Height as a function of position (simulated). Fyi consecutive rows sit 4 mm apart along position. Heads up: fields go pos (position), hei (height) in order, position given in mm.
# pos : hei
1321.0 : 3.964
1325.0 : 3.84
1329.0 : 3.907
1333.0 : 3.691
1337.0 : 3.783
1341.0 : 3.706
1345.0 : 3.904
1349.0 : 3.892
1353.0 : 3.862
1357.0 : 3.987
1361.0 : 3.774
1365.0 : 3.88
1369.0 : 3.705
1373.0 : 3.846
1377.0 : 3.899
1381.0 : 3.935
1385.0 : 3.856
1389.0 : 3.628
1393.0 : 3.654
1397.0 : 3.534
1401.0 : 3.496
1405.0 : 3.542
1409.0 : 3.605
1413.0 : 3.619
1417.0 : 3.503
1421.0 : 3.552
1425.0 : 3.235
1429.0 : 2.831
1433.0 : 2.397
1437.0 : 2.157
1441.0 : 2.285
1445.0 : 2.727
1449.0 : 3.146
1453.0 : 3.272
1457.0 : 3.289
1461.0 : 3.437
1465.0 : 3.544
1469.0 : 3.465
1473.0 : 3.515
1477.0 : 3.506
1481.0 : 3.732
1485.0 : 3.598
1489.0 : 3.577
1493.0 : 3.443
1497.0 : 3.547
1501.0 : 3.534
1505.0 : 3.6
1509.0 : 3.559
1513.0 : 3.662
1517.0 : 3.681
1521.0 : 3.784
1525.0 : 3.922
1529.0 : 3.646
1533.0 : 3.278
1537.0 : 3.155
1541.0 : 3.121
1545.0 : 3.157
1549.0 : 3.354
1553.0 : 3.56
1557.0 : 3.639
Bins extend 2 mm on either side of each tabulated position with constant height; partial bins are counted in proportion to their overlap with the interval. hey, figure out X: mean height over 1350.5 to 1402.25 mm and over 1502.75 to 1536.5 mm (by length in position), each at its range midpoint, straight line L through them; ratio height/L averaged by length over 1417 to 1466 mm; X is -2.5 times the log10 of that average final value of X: 0.23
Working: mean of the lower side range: 3.78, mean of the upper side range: 3.62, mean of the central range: 3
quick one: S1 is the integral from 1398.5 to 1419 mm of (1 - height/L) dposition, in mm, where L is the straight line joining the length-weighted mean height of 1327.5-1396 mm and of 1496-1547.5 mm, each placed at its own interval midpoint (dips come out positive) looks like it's 0.9 mm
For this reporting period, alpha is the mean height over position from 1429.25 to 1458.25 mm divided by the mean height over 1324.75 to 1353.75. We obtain 0.72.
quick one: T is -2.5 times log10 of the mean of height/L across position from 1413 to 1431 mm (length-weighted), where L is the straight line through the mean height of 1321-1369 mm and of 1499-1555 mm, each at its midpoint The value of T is 0.12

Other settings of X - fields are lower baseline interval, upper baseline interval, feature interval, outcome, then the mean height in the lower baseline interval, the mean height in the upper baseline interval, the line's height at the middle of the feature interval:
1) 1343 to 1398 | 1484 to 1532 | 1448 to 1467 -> 0.107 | 3.82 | 3.62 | 3.69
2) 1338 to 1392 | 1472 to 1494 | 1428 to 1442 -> 0.464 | 3.83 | 3.57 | 3.68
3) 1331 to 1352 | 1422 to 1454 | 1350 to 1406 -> -0.109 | 3.8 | 2.76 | 3.41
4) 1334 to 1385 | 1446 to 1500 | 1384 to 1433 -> 0.069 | 3.85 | 3.45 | 3.68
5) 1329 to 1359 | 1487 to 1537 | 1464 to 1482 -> 0.030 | 3.84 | 3.58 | 3.64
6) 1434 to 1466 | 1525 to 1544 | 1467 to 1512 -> -0.135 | 2.95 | 3.36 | 3.14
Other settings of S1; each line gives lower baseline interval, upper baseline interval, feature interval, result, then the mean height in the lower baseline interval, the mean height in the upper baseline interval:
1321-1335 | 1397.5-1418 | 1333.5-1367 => -0.77 mm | 3.83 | 3.55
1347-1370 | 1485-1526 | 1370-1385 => -0.20 mm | 3.86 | 3.62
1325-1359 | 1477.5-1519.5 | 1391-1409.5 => 0.92 mm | 3.84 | 3.59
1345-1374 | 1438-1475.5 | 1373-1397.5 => -0.67 mm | 3.85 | 3.16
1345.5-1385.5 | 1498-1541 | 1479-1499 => 0.23 mm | 3.87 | 3.56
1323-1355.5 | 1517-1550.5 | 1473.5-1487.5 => -0.21 mm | 3.83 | 3.44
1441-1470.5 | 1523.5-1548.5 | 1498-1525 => -2.75 mm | 3.2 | 3.37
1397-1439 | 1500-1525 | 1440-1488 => 1.62 mm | 3.21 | 3.66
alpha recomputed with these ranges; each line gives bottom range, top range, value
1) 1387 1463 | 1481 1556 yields 1.10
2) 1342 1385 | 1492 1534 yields 0.94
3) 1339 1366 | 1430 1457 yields 0.70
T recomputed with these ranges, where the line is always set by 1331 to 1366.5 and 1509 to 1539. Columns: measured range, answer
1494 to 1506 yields 0.02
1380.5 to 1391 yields 0.00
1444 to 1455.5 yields 0.19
